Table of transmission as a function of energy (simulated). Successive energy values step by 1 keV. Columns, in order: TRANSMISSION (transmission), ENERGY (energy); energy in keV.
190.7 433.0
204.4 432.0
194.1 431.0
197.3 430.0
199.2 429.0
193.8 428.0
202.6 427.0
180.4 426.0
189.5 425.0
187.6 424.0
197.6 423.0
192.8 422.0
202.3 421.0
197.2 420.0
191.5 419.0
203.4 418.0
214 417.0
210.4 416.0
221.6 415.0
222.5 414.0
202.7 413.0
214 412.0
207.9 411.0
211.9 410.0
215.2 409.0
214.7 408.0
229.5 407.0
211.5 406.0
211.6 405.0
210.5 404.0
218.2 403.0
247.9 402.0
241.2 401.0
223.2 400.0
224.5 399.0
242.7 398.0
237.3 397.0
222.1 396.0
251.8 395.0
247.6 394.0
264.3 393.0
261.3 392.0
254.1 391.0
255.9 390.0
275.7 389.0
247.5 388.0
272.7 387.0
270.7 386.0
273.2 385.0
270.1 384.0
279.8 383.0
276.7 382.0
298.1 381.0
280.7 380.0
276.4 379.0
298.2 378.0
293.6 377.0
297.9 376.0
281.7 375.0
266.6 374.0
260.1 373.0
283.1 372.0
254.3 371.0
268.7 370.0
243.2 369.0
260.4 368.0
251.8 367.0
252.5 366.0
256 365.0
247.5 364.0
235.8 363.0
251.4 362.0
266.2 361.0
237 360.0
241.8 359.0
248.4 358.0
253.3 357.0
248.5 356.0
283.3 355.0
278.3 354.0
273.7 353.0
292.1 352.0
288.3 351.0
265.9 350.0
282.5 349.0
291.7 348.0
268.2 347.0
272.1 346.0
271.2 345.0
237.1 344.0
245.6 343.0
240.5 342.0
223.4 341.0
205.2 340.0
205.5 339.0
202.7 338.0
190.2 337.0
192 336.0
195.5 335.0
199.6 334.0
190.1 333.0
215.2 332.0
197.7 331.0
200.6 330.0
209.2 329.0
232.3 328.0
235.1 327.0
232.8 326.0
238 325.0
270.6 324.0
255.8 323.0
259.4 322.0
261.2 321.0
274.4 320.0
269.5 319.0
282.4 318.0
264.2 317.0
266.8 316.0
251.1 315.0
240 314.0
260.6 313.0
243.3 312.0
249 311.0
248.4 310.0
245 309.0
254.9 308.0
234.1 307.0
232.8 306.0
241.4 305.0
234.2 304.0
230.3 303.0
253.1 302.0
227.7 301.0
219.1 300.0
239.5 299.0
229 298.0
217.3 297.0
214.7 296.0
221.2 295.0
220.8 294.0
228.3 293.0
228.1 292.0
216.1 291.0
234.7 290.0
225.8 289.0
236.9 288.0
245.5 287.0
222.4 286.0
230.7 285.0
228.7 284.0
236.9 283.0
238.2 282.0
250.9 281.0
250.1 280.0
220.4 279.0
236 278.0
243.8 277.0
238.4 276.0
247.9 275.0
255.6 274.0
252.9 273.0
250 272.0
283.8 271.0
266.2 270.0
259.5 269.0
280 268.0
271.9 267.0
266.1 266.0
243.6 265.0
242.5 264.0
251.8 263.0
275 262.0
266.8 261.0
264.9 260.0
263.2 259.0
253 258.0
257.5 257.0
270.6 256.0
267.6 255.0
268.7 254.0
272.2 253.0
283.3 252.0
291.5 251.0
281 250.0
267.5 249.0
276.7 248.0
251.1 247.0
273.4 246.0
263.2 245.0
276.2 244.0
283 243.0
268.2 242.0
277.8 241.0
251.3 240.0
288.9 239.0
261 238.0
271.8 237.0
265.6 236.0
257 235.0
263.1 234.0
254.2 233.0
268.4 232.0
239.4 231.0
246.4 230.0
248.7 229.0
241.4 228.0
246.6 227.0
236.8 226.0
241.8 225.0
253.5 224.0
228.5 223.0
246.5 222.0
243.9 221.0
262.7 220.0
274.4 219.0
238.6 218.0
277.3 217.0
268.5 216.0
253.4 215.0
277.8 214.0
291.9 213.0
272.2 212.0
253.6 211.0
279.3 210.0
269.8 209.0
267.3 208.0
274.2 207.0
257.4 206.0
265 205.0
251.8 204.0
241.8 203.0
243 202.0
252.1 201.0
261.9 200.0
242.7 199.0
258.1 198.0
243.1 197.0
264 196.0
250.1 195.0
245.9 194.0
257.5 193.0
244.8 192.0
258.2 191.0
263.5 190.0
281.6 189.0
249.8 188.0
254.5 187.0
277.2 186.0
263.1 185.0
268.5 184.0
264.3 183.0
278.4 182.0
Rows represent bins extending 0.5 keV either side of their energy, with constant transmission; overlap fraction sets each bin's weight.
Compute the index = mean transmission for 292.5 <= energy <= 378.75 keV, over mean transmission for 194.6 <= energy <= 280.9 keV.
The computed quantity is 0.95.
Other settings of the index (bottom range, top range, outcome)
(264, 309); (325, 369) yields 1.00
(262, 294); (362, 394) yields 1.09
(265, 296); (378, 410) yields 1.03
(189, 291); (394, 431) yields 0.83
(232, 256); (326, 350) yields 0.84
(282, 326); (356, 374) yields 1.05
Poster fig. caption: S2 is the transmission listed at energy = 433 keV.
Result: 190.7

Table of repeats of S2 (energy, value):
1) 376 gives 297.9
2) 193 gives 257.5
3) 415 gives 221.6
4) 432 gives 204.4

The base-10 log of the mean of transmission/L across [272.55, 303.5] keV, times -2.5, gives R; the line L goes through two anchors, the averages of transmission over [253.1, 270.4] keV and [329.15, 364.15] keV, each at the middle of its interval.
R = 0.10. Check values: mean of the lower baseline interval 263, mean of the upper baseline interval 241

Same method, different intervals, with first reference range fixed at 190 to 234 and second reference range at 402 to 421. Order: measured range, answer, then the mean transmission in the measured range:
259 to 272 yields -0.084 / 264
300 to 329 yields -0.067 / 248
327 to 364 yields -0.062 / 240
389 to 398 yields -0.159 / 250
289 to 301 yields 0.062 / 225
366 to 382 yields -0.235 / 274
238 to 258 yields -0.098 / 271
